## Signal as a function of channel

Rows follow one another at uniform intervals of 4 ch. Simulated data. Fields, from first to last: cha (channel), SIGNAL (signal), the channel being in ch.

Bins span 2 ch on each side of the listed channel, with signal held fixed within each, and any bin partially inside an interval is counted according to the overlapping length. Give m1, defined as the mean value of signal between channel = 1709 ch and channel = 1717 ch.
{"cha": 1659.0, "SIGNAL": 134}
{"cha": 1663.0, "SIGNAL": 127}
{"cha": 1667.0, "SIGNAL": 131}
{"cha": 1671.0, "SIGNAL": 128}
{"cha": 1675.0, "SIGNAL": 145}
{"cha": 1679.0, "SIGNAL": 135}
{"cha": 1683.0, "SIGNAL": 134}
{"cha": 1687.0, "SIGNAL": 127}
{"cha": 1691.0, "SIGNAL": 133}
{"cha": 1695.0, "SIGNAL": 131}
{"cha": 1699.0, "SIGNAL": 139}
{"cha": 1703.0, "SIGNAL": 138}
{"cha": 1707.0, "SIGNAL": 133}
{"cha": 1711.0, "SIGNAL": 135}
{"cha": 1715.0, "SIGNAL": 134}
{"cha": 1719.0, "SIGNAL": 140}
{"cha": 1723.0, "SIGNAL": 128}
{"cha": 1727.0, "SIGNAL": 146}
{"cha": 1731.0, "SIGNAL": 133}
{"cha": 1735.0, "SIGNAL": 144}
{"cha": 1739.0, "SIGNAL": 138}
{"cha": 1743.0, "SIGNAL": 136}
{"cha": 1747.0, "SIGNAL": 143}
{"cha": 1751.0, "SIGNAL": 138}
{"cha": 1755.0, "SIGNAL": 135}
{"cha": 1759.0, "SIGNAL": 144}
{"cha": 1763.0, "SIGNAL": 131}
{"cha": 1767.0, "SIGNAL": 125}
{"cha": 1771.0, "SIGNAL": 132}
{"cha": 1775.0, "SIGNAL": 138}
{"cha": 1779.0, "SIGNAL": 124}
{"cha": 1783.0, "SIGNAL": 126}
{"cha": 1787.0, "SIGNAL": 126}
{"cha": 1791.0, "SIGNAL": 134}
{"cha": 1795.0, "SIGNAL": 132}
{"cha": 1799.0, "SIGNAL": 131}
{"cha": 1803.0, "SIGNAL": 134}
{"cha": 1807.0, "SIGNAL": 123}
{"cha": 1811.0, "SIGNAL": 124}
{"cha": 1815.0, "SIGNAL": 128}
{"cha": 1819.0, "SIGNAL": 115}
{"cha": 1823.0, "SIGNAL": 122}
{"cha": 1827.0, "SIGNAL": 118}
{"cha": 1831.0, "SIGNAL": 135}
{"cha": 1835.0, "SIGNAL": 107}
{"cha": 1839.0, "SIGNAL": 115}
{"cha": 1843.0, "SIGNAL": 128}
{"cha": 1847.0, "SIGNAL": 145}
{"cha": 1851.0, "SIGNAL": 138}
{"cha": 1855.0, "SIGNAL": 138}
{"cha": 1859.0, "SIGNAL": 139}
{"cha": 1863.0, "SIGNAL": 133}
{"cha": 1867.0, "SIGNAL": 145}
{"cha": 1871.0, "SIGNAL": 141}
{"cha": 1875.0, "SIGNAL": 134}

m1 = 134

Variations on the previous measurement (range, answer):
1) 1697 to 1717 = 136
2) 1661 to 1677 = 133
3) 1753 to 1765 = 137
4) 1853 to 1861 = 138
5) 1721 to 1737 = 138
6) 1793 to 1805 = 132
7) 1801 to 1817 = 127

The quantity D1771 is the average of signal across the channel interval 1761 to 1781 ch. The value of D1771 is 130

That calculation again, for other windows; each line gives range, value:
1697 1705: 138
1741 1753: 139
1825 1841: 119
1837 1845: 122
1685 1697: 130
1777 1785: 125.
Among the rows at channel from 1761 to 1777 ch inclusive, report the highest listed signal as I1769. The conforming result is 138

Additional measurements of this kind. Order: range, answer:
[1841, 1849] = 145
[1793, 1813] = 134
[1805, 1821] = 128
